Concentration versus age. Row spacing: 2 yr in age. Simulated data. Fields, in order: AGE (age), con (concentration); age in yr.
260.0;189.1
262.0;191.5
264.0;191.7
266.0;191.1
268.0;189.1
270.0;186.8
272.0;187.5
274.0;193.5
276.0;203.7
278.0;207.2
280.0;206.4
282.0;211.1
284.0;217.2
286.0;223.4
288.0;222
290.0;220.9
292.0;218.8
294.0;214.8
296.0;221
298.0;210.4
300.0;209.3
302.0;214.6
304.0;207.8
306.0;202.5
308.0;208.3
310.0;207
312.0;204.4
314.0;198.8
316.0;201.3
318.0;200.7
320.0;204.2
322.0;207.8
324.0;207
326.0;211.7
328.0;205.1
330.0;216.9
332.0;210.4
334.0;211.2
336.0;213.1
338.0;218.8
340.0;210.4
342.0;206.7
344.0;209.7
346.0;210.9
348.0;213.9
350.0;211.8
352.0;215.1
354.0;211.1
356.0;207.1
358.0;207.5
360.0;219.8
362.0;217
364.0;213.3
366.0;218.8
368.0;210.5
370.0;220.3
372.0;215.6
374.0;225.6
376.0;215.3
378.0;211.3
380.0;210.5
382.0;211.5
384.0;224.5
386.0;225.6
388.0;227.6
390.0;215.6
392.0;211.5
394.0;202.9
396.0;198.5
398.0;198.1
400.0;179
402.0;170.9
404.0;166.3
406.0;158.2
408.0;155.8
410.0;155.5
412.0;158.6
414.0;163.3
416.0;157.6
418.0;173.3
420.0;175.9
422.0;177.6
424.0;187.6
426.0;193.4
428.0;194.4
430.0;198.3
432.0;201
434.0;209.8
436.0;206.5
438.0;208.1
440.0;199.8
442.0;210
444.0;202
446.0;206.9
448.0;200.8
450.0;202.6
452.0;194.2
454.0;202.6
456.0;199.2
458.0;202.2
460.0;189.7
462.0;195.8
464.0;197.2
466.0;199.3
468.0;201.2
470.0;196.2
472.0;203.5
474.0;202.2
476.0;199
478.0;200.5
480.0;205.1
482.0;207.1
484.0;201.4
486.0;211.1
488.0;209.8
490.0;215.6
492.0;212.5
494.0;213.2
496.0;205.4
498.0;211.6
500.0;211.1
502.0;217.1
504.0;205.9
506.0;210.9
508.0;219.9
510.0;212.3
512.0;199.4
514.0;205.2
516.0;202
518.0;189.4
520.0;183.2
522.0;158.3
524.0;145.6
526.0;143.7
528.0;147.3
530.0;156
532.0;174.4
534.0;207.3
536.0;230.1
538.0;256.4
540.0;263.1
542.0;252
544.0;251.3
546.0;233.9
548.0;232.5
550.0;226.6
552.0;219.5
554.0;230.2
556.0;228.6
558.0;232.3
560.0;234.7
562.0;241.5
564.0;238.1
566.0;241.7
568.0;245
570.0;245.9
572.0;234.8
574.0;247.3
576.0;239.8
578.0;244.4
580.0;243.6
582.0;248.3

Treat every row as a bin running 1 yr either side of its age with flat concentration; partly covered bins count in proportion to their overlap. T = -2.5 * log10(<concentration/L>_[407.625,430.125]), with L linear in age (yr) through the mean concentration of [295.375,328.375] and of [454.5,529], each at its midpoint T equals 0.161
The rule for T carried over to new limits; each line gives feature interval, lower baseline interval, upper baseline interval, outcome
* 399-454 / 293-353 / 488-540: 0.100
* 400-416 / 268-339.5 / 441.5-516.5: 0.262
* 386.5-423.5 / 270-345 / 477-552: 0.150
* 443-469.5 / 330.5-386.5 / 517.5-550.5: 0.045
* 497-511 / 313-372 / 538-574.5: 0.096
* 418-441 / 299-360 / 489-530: 0.034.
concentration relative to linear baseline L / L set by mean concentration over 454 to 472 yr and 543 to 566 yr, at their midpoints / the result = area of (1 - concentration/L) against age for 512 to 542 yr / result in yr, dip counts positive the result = 4.15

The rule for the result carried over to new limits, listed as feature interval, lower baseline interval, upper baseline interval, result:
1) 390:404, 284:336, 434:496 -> 0.9 yr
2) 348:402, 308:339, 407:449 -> -3.8 yr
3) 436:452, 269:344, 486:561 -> 0.4 yr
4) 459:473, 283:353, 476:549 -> 0.6 yr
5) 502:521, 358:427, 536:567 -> 2.0 yr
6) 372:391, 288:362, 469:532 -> -1.1 yr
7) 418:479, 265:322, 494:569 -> 3.6 yr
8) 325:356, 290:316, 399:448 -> -1.5 yr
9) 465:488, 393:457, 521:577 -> -0.2 yr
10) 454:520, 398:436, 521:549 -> -3.8 yr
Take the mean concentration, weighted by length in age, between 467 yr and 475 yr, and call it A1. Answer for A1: 201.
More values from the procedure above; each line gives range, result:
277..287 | 213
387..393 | 218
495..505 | 210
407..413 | 157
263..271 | 190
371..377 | 219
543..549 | 239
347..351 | 213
